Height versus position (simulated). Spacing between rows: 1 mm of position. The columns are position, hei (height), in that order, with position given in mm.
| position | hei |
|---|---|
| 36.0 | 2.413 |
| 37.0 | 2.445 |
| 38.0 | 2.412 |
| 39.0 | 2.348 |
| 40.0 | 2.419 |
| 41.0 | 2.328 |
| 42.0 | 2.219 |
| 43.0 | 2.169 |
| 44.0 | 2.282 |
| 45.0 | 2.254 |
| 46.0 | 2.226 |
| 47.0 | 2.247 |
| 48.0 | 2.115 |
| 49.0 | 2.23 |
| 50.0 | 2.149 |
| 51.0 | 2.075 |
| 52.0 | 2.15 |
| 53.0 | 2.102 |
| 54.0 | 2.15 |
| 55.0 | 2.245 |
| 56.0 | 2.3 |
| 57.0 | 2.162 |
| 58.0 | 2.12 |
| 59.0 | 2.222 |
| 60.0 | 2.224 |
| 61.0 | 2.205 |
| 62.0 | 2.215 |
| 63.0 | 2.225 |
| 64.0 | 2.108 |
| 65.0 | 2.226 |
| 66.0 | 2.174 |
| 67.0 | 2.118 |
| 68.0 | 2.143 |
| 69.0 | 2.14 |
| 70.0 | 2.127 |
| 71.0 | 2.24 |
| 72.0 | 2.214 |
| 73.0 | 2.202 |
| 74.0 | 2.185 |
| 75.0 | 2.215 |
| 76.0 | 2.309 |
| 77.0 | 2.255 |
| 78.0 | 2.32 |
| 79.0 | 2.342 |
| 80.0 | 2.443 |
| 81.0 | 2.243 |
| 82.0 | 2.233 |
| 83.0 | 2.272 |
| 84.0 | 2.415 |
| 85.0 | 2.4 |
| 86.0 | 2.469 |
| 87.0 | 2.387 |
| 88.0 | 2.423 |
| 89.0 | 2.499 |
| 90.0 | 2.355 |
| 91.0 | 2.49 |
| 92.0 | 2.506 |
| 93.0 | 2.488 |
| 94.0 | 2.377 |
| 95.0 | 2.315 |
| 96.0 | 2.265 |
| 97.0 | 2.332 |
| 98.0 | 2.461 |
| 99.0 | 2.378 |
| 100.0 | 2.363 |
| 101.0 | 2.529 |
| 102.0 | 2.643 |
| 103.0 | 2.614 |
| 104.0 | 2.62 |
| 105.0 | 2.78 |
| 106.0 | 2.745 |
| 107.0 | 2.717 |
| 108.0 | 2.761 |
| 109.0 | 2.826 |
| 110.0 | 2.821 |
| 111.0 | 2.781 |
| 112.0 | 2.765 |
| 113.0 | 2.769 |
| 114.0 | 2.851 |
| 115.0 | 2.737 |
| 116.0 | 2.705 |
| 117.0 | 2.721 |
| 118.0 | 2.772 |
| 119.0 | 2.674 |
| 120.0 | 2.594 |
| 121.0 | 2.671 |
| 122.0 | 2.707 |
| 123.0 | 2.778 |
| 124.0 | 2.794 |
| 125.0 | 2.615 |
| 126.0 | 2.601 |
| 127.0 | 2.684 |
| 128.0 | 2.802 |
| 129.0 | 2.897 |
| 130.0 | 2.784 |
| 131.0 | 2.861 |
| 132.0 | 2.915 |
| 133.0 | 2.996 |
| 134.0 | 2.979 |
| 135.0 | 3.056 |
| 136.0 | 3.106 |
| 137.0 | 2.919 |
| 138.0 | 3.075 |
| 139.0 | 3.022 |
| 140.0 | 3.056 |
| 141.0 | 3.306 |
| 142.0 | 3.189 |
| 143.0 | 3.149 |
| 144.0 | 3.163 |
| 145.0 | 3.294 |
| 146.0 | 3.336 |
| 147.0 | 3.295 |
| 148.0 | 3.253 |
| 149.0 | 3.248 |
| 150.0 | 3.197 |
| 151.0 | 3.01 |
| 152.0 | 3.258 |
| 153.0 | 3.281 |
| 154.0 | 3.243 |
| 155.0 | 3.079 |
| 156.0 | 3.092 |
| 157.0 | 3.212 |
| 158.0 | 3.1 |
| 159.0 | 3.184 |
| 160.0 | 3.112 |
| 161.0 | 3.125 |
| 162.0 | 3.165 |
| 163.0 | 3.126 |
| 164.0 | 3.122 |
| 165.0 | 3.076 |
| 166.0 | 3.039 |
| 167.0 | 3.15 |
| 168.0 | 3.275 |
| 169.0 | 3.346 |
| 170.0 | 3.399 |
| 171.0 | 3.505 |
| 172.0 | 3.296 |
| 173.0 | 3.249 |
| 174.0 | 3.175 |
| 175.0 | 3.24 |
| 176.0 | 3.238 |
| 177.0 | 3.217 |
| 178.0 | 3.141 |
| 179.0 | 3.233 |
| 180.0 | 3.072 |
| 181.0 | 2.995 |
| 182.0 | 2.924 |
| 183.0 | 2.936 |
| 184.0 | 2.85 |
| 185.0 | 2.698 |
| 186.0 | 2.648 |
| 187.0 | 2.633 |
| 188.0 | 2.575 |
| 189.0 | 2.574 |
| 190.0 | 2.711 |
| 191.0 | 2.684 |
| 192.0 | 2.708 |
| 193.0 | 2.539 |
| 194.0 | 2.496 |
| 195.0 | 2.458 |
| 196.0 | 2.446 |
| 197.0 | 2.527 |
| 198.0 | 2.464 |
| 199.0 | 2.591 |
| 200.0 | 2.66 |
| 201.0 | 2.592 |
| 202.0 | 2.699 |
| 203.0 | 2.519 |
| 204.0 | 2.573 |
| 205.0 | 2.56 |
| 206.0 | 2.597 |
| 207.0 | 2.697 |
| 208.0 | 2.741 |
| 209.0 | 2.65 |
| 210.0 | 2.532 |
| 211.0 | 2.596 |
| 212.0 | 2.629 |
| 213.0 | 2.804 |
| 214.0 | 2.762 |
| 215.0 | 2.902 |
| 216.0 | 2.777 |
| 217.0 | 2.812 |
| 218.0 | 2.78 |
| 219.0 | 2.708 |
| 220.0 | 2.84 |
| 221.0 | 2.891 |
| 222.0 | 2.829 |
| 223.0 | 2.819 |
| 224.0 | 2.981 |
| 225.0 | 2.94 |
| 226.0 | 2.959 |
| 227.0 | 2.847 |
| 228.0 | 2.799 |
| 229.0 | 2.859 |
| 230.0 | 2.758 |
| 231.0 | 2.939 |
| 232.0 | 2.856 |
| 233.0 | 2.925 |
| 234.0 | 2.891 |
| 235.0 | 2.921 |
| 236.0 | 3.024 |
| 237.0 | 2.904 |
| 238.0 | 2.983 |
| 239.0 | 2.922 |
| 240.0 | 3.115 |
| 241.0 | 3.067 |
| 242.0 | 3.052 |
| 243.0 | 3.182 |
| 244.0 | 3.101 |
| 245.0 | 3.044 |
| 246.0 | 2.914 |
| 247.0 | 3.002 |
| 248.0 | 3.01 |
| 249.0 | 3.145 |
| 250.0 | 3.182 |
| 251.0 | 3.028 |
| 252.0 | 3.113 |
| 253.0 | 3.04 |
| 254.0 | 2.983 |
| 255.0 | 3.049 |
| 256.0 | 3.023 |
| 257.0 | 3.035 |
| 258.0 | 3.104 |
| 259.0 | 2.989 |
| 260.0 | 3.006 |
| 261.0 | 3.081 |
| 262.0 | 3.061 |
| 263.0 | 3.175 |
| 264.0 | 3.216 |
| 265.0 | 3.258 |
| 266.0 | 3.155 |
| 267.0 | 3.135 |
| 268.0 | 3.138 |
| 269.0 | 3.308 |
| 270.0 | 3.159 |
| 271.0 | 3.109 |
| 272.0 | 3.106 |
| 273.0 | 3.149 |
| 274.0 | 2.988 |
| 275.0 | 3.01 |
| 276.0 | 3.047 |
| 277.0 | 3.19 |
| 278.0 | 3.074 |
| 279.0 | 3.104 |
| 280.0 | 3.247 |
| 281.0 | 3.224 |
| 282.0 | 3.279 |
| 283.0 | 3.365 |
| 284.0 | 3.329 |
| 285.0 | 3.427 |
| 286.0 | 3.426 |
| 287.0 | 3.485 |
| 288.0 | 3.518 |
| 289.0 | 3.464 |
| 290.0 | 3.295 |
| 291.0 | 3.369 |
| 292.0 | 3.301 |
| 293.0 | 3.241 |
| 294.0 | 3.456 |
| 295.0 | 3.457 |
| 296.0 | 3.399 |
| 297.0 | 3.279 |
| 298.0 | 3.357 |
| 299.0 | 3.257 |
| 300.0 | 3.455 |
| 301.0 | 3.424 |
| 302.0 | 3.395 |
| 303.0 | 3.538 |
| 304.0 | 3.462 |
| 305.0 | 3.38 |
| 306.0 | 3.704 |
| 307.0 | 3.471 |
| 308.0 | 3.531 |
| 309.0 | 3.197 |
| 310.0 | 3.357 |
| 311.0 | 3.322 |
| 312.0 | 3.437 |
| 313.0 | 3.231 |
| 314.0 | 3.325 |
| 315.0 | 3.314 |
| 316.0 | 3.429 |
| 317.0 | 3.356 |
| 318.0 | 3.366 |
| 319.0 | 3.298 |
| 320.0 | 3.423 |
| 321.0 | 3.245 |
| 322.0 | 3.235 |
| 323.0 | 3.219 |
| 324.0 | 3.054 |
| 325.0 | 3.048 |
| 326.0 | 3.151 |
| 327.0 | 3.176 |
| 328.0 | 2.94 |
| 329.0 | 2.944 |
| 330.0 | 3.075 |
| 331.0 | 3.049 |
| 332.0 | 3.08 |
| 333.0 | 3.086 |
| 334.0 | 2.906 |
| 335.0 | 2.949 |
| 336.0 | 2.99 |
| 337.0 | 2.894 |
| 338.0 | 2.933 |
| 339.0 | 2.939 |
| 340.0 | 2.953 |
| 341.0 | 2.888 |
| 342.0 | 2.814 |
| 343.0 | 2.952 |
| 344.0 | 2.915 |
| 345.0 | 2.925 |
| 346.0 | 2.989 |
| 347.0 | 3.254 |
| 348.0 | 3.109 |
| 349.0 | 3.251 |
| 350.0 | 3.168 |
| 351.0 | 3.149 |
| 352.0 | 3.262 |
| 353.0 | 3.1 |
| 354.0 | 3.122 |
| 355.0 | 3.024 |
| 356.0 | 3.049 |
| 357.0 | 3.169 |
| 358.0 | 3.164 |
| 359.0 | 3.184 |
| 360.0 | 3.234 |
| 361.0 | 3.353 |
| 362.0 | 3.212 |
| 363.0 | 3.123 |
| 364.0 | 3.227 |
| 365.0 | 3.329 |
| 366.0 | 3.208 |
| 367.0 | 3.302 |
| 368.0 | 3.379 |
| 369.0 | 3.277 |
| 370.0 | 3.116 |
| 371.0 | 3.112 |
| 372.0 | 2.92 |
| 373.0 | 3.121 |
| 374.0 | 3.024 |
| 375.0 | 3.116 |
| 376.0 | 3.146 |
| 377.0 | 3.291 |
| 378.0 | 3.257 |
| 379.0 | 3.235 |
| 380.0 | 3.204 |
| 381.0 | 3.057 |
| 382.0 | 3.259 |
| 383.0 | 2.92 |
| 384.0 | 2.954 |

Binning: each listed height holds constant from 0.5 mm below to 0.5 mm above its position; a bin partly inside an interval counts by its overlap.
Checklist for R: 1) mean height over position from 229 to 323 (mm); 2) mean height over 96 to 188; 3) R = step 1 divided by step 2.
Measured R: 1.08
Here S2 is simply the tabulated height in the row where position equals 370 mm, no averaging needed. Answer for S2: 3.116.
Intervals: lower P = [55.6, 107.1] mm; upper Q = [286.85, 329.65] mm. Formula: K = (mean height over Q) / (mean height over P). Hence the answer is 1.4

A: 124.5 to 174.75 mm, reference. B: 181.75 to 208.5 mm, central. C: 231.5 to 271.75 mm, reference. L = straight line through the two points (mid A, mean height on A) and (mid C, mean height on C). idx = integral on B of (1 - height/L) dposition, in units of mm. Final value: 4.0 mm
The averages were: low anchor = 3.11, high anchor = 3.06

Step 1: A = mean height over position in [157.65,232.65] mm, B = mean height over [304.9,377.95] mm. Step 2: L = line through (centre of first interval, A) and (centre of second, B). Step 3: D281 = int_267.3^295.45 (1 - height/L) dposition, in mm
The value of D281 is -2.00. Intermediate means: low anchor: 2.87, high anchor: 3.16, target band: 3.26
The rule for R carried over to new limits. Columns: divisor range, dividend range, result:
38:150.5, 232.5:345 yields 1.25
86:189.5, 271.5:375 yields 1.11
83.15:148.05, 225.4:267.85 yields 1.10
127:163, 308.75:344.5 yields 1.01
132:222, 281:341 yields 1.11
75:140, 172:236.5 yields 1.06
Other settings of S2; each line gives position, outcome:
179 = 3.233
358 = 3.164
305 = 3.38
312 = 3.437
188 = 2.575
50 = 2.149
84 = 2.415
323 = 3.219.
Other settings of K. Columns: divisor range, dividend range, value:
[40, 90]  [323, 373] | 1.38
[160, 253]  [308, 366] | 1.09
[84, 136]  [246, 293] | 1.20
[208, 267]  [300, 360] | 1.08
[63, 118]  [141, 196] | 1.25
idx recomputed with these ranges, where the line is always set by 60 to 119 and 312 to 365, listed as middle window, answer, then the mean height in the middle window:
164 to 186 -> -3.8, 3.13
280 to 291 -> -1.5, 3.37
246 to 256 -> -0.6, 3.05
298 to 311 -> -1.7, 3.42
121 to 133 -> -1.1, 2.77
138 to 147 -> -2.1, 3.19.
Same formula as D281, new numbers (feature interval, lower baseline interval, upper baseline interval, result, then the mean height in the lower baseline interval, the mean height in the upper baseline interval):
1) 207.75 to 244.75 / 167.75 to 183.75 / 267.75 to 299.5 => 4.13 mm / 3.2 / 3.27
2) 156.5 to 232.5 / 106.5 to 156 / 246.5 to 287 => 4.08 mm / 2.94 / 3.14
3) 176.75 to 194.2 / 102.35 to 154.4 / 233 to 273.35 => 1.02 mm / 2.92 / 3.07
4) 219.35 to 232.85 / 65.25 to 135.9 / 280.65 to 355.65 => 0.31 mm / 2.54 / 3.23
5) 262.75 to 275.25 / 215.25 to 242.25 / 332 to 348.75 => -0.96 mm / 2.89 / 2.98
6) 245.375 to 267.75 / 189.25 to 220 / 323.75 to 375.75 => -2.19 mm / 2.64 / 3.09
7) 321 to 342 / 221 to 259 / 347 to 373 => 0.73 mm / 2.98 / 3.18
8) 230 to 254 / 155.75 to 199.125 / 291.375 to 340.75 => 0.66 mm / 2.96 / 3.24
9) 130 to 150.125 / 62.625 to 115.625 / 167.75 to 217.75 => -3.78 mm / 2.43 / 2.82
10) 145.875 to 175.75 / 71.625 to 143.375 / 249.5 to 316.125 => -4.06 mm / 2.63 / 3.26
